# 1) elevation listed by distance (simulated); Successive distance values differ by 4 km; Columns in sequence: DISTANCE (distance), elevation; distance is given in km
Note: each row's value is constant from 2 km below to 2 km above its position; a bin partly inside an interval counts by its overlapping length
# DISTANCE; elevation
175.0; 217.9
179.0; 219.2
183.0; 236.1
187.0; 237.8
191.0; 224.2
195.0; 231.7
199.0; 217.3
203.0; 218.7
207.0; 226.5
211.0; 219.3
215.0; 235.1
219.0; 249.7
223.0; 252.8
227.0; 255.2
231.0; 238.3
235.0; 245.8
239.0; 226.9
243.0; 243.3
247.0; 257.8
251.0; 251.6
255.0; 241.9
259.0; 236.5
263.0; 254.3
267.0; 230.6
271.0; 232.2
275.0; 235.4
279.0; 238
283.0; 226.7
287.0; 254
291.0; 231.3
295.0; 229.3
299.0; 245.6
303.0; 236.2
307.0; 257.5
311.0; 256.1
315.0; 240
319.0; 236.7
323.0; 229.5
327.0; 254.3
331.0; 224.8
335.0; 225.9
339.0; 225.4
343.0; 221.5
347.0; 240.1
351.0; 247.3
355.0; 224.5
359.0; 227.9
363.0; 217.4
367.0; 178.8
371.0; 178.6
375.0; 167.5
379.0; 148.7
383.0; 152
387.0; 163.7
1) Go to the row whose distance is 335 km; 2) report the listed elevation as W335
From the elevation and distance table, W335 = 225.9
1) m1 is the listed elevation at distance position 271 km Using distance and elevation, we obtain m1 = 232.2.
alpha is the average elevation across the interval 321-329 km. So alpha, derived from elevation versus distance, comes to 242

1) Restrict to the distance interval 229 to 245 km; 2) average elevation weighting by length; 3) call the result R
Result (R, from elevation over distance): 239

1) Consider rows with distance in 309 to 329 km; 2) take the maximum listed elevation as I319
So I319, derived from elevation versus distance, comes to 256.1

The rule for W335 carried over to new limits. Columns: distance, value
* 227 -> 255.2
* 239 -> 226.9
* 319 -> 236.7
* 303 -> 236.2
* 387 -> 163.7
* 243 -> 243.3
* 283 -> 226.7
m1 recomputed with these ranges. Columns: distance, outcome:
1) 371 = 178.6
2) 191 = 224.2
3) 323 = 229.5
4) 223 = 252.8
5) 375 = 167.5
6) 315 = 240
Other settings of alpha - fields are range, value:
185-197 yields 231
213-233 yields 246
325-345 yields 230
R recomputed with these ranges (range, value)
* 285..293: 243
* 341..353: 236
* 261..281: 238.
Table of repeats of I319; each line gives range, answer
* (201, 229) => 255.2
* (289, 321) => 257.5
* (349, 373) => 247.3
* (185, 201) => 237.8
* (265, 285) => 238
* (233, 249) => 257.8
